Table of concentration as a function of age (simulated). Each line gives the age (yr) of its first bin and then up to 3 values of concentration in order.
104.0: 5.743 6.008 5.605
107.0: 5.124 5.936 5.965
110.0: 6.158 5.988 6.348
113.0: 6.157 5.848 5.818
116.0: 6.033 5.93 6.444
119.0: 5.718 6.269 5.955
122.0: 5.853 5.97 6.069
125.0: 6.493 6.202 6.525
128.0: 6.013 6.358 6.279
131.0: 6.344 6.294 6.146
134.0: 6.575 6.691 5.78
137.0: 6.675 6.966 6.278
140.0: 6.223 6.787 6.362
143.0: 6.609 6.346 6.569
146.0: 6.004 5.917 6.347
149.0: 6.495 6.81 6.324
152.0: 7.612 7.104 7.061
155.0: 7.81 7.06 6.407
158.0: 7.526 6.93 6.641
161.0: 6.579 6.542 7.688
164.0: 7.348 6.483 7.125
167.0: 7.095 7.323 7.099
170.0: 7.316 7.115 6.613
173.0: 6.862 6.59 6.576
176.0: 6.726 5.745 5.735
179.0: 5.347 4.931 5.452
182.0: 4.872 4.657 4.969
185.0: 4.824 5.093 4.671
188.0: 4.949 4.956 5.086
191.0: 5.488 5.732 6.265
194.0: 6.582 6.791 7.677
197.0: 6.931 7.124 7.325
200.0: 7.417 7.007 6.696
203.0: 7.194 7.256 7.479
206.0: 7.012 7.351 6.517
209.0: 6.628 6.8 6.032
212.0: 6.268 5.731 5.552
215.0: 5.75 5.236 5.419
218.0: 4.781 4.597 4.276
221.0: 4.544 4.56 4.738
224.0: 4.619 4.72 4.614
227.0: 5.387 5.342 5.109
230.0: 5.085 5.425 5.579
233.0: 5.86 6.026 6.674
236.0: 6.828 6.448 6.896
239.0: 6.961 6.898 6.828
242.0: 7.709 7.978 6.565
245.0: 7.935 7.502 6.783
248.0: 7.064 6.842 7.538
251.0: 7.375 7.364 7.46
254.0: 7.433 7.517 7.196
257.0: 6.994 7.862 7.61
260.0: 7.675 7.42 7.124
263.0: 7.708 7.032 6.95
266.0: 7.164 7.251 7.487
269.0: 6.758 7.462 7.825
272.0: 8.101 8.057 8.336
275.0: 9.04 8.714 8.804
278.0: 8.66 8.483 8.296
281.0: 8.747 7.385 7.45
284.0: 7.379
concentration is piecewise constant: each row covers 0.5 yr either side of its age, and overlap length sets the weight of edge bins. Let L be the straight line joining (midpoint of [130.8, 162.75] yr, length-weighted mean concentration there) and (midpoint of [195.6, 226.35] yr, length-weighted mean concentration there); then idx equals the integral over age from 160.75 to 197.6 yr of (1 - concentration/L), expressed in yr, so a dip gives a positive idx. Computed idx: 1.1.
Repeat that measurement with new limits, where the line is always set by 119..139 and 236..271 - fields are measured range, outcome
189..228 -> 5.0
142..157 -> -0.6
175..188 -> 2.7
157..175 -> -1.1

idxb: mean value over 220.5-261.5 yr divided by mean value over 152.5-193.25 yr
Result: 1.04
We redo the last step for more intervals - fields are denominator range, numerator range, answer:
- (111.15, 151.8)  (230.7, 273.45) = 1.14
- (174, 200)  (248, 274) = 1.27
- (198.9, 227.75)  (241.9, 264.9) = 1.25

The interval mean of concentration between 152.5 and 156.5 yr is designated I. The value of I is 7.26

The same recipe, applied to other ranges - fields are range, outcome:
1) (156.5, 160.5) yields 6.88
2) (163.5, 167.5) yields 7.01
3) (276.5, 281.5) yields 8.6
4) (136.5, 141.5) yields 6.59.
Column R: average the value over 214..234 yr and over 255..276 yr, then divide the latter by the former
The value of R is 1.49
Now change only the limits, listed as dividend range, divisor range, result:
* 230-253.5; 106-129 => 1.14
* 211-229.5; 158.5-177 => 0.74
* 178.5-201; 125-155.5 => 0.89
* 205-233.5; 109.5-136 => 0.90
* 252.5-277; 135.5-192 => 1.20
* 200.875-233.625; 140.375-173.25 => 0.84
